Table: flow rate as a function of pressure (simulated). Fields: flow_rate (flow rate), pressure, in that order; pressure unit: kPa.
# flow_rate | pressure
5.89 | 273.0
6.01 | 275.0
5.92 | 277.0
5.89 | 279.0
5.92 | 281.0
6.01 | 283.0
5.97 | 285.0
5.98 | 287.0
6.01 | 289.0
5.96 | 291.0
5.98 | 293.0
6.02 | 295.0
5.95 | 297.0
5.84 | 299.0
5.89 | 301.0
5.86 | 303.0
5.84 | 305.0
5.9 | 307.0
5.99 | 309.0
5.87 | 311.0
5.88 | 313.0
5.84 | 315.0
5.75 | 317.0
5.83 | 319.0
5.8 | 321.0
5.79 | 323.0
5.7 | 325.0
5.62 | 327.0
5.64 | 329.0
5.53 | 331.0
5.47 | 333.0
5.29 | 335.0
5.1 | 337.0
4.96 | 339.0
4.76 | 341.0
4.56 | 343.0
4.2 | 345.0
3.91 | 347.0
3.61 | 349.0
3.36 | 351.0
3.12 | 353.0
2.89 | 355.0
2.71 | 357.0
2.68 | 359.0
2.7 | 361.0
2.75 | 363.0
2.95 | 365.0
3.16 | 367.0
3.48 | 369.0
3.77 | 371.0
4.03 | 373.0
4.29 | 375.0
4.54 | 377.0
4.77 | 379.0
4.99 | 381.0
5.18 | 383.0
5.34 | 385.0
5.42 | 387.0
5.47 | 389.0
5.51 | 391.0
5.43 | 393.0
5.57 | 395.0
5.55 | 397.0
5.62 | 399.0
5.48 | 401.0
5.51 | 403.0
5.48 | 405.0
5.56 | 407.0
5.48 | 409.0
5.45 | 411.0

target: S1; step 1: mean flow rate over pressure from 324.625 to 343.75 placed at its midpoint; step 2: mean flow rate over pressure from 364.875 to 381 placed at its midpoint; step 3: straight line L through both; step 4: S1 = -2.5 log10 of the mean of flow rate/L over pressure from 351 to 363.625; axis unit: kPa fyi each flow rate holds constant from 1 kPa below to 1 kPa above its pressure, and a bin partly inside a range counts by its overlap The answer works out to 0.50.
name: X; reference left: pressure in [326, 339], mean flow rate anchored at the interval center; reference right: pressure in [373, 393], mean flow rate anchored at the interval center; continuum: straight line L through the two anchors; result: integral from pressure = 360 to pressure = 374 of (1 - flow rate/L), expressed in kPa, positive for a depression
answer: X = 5.11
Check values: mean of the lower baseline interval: 5.4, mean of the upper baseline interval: 5.02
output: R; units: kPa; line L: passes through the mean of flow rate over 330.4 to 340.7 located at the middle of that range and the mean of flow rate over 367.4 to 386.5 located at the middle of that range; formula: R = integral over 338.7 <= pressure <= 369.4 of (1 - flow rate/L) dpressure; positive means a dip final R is 9.1 kPa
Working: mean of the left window 5.23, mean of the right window 4.47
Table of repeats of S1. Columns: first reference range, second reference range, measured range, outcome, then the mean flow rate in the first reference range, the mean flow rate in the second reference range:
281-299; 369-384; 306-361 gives 0.09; 5.97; 4.44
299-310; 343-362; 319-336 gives -0.21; 5.89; 3.31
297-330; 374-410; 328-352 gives 0.20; 5.82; 5.29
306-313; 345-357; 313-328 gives -0.11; 5.91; 3.39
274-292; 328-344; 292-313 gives -0.05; 5.96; 5.16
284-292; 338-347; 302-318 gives -0.09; 5.98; 4.54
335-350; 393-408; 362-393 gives 0.17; 4.5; 5.53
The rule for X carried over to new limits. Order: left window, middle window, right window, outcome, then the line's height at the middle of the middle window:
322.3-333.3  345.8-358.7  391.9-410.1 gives 5.4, 5.59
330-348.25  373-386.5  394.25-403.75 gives 1.3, 5.32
